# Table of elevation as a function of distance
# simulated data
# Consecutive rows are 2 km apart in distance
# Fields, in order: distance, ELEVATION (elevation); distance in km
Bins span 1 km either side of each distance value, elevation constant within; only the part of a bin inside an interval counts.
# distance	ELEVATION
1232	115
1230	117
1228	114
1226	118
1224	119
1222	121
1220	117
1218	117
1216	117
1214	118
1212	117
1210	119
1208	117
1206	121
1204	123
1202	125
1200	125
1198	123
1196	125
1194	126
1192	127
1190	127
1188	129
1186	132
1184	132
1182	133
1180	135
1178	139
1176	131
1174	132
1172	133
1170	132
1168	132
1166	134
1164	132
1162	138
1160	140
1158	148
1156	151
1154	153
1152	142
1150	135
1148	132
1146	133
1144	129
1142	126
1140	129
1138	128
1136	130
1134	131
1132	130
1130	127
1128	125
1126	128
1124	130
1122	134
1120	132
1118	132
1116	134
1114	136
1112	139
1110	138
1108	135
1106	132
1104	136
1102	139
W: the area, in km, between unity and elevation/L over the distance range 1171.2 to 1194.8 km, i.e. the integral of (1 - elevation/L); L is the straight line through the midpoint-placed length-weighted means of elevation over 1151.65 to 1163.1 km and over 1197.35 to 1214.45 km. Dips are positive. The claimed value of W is 0.2 km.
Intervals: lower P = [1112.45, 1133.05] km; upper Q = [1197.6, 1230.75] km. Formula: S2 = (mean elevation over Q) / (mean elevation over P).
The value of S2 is 0.9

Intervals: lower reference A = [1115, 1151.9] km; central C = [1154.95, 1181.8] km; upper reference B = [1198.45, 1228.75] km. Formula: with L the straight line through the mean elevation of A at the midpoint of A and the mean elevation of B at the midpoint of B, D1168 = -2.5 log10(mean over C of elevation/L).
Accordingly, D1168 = -0.09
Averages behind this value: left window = 131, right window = 119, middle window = 137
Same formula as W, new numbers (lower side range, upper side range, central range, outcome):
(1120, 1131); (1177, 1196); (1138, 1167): -1.6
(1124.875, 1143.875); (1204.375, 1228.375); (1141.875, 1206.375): -4.9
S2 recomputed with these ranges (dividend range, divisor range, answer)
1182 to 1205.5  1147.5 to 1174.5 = 0.92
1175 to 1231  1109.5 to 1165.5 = 0.92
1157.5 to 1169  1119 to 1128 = 1.05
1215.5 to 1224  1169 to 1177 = 0.90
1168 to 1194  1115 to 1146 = 1.01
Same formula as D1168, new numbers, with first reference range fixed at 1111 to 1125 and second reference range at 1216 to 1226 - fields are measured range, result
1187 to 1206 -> -0.03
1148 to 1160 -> -0.13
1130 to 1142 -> 0.02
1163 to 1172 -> -0.05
